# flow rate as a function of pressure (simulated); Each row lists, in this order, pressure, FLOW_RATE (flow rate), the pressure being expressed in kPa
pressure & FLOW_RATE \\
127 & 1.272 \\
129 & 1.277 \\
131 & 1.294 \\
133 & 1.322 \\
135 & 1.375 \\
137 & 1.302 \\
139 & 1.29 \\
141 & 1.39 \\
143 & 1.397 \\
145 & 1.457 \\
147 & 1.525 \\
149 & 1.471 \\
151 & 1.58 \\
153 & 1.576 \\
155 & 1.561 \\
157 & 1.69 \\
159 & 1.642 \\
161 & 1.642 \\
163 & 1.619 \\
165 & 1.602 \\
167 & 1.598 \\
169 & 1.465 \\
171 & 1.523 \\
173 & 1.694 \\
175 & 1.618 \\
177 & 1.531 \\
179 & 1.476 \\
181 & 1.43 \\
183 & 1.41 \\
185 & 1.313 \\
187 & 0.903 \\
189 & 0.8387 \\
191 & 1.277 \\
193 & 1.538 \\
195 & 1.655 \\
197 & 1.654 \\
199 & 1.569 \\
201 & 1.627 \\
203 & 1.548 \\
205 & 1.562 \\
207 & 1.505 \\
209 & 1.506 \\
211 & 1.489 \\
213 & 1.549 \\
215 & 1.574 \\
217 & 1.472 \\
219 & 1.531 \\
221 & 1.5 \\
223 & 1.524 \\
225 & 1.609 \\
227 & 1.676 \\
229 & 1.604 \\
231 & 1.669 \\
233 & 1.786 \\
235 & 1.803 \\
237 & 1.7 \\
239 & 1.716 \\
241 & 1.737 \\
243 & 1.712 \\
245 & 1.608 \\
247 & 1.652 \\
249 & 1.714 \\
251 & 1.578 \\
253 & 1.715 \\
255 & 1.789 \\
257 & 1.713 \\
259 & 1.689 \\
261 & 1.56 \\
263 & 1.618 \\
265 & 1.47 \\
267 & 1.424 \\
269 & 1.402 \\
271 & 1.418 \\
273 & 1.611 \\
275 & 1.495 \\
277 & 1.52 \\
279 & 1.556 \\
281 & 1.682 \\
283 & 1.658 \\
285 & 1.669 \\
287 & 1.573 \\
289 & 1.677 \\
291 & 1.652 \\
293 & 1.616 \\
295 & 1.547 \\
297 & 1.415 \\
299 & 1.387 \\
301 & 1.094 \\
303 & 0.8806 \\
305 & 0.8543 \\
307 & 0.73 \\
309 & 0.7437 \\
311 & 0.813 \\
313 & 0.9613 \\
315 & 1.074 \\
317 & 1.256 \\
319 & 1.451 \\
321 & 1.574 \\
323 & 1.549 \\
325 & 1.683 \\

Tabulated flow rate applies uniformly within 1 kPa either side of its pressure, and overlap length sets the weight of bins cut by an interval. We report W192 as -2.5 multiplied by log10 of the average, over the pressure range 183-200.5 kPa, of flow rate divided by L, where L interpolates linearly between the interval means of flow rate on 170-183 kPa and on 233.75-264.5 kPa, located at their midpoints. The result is 0.16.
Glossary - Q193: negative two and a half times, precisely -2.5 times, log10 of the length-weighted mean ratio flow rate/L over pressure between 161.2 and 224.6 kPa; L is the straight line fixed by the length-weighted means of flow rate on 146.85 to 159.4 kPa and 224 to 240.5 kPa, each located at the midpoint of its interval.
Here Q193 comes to 0.10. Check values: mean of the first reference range 1.58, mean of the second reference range 1.7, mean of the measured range 1.49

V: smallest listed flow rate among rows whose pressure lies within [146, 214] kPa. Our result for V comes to 0.8387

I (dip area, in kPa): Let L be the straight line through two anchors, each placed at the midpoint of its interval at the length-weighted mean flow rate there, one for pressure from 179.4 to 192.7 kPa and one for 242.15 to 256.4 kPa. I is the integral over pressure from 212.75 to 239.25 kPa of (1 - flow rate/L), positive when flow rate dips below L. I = -1.87 kPa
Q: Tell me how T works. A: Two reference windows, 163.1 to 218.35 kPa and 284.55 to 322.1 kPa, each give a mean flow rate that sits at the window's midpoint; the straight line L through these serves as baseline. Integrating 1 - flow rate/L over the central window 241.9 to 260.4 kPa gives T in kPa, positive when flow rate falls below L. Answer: -4.39 kPa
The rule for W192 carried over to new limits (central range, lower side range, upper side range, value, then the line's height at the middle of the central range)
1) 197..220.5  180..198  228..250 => -0.05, 1.48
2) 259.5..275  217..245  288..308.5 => -0.04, 1.45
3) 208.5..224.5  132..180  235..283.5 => 0.04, 1.57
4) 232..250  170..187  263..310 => -0.20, 1.43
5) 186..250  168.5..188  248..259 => 0.02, 1.58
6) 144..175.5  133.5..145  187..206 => -0.14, 1.39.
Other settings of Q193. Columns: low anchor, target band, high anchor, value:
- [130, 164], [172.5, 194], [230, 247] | 0.16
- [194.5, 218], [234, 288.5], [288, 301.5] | -0.07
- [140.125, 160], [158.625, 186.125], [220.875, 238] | 0.02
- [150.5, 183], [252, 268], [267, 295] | -0.03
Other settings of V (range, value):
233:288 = 1.402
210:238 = 1.472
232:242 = 1.7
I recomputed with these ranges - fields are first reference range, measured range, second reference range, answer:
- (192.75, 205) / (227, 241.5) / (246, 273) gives -1.0 kPa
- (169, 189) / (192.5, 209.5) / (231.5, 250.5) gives -0.7 kPa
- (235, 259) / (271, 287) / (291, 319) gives -2.3 kPa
